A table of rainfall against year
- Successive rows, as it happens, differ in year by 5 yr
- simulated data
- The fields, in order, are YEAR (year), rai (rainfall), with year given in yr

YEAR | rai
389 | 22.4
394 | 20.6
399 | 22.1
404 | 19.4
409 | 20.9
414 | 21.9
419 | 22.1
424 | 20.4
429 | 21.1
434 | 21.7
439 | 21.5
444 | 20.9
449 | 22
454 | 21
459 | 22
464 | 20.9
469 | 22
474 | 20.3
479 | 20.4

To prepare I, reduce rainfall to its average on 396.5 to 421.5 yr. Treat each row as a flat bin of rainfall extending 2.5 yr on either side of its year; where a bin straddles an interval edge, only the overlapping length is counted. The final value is 21.3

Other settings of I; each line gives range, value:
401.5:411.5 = 20.1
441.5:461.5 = 21.5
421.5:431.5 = 20.8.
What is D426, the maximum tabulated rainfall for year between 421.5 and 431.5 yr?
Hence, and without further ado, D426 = 21.1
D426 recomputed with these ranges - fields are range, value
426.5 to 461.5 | 22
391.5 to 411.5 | 22.1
